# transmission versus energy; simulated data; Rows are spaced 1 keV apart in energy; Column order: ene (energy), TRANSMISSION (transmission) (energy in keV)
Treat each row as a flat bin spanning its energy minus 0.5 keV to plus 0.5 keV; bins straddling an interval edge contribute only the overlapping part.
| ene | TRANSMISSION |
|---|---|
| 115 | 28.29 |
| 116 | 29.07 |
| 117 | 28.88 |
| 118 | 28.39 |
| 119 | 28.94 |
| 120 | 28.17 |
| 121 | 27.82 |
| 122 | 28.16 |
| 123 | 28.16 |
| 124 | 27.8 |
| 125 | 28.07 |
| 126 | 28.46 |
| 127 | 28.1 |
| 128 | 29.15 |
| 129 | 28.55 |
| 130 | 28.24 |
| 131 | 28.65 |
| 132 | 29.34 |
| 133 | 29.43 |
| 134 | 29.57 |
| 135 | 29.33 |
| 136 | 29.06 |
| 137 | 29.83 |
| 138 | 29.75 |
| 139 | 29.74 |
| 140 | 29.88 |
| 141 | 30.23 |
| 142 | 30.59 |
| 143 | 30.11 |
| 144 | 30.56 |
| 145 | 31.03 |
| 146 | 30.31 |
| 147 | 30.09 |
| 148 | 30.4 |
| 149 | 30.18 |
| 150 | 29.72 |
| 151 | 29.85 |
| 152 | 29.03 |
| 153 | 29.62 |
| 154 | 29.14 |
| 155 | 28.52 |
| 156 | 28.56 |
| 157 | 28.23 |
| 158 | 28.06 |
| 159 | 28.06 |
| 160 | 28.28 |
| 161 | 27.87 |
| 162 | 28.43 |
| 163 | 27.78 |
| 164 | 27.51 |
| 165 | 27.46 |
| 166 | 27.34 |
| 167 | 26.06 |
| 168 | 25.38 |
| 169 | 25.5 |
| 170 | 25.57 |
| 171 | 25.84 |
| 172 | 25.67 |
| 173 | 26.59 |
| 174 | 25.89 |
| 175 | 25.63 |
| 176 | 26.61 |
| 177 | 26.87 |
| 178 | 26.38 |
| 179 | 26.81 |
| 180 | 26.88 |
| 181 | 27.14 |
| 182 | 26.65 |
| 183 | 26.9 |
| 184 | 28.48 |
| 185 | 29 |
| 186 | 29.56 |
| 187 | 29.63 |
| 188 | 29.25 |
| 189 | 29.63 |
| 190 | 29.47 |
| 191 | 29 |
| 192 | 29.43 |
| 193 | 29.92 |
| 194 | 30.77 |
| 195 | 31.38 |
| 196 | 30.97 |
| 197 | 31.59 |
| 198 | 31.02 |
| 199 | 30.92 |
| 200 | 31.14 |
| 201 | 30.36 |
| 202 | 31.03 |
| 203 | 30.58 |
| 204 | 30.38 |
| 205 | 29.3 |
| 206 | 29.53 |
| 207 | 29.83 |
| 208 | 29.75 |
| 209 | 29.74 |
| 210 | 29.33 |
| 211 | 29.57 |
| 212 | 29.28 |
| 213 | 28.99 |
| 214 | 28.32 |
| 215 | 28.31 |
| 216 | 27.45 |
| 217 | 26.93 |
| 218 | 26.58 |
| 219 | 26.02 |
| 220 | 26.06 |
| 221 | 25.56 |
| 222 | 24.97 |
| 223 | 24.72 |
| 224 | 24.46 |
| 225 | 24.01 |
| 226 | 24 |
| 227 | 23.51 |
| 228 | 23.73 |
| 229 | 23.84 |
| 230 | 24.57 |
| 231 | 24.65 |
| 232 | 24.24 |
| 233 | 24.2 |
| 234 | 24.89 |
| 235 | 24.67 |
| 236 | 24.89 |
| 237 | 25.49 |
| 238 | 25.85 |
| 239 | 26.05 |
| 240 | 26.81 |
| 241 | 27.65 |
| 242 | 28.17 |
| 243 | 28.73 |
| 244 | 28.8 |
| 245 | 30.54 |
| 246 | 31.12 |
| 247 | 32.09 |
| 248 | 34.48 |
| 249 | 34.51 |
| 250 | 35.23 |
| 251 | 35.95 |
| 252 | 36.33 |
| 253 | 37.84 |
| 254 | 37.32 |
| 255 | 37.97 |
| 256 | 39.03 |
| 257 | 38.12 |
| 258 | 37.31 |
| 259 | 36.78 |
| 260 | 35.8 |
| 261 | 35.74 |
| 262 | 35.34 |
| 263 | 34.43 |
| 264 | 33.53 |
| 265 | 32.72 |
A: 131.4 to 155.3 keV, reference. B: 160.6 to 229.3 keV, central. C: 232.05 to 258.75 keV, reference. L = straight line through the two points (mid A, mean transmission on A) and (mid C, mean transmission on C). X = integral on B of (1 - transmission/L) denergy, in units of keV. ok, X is 6.1 keV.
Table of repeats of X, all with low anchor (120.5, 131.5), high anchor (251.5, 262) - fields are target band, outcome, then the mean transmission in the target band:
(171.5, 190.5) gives 2.7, 27.5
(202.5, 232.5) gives 6.5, 26.9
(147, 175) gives 2.6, 27.8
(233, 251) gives 3.6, 28.9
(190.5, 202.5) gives 0.9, 30.6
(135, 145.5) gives -0.3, 30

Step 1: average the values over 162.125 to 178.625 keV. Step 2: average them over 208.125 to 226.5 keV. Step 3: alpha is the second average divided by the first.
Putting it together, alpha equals 1.0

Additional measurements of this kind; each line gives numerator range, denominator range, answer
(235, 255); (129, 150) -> 1.04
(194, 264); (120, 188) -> 1.05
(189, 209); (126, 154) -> 1.02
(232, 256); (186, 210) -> 1.01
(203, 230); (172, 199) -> 0.95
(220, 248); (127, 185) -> 0.92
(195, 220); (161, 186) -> 1.10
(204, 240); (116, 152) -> 0.90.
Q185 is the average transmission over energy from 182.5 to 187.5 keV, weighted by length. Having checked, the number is 28.7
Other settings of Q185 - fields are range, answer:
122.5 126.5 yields 28.1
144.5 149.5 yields 30.4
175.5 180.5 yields 26.7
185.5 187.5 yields 29.6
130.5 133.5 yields 29.1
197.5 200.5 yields 31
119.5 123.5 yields 28.1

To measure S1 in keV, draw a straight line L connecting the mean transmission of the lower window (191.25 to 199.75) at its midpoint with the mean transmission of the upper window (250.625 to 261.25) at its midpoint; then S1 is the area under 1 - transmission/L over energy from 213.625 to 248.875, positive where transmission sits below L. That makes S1 8.2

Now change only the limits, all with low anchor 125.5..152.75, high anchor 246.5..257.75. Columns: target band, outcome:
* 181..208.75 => 2.6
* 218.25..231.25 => 3.7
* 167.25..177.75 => 1.9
